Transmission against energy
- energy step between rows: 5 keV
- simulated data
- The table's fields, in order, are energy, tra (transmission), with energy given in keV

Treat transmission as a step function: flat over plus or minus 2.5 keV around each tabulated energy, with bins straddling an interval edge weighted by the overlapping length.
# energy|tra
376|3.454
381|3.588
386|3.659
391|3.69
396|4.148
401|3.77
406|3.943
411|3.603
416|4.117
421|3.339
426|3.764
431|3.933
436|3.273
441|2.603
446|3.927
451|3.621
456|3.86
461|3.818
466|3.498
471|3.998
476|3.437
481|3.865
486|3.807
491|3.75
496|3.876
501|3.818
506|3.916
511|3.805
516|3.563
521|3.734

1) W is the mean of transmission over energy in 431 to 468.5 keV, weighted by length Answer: 3.54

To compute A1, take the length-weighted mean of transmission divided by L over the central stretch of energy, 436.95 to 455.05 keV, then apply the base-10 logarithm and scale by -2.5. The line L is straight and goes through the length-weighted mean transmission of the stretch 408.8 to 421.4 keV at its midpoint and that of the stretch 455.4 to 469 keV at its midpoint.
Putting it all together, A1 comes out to 0.09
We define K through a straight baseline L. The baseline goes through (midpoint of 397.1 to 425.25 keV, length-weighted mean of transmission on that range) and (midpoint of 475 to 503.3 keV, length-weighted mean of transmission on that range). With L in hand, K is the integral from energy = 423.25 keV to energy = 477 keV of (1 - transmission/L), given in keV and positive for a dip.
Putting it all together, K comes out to 2.27 keV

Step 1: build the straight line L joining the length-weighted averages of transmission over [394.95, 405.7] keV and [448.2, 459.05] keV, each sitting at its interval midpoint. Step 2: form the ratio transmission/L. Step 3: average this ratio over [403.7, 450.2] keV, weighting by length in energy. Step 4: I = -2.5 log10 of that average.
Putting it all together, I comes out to 0.07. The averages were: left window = 3.93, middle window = 3.61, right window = 3.75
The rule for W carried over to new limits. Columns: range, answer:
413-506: 3.69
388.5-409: 3.88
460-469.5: 3.67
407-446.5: 3.57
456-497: 3.76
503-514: 3.85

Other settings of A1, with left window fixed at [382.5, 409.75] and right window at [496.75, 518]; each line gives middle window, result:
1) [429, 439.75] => 0.10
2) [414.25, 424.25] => 0.03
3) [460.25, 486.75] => 0.02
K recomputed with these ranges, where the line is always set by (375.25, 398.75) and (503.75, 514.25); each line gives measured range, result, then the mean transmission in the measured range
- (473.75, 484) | 0.40 keV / 3.66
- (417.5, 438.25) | 0.87 keV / 3.61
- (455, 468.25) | 0.28 keV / 3.71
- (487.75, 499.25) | 0.03 keV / 3.81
